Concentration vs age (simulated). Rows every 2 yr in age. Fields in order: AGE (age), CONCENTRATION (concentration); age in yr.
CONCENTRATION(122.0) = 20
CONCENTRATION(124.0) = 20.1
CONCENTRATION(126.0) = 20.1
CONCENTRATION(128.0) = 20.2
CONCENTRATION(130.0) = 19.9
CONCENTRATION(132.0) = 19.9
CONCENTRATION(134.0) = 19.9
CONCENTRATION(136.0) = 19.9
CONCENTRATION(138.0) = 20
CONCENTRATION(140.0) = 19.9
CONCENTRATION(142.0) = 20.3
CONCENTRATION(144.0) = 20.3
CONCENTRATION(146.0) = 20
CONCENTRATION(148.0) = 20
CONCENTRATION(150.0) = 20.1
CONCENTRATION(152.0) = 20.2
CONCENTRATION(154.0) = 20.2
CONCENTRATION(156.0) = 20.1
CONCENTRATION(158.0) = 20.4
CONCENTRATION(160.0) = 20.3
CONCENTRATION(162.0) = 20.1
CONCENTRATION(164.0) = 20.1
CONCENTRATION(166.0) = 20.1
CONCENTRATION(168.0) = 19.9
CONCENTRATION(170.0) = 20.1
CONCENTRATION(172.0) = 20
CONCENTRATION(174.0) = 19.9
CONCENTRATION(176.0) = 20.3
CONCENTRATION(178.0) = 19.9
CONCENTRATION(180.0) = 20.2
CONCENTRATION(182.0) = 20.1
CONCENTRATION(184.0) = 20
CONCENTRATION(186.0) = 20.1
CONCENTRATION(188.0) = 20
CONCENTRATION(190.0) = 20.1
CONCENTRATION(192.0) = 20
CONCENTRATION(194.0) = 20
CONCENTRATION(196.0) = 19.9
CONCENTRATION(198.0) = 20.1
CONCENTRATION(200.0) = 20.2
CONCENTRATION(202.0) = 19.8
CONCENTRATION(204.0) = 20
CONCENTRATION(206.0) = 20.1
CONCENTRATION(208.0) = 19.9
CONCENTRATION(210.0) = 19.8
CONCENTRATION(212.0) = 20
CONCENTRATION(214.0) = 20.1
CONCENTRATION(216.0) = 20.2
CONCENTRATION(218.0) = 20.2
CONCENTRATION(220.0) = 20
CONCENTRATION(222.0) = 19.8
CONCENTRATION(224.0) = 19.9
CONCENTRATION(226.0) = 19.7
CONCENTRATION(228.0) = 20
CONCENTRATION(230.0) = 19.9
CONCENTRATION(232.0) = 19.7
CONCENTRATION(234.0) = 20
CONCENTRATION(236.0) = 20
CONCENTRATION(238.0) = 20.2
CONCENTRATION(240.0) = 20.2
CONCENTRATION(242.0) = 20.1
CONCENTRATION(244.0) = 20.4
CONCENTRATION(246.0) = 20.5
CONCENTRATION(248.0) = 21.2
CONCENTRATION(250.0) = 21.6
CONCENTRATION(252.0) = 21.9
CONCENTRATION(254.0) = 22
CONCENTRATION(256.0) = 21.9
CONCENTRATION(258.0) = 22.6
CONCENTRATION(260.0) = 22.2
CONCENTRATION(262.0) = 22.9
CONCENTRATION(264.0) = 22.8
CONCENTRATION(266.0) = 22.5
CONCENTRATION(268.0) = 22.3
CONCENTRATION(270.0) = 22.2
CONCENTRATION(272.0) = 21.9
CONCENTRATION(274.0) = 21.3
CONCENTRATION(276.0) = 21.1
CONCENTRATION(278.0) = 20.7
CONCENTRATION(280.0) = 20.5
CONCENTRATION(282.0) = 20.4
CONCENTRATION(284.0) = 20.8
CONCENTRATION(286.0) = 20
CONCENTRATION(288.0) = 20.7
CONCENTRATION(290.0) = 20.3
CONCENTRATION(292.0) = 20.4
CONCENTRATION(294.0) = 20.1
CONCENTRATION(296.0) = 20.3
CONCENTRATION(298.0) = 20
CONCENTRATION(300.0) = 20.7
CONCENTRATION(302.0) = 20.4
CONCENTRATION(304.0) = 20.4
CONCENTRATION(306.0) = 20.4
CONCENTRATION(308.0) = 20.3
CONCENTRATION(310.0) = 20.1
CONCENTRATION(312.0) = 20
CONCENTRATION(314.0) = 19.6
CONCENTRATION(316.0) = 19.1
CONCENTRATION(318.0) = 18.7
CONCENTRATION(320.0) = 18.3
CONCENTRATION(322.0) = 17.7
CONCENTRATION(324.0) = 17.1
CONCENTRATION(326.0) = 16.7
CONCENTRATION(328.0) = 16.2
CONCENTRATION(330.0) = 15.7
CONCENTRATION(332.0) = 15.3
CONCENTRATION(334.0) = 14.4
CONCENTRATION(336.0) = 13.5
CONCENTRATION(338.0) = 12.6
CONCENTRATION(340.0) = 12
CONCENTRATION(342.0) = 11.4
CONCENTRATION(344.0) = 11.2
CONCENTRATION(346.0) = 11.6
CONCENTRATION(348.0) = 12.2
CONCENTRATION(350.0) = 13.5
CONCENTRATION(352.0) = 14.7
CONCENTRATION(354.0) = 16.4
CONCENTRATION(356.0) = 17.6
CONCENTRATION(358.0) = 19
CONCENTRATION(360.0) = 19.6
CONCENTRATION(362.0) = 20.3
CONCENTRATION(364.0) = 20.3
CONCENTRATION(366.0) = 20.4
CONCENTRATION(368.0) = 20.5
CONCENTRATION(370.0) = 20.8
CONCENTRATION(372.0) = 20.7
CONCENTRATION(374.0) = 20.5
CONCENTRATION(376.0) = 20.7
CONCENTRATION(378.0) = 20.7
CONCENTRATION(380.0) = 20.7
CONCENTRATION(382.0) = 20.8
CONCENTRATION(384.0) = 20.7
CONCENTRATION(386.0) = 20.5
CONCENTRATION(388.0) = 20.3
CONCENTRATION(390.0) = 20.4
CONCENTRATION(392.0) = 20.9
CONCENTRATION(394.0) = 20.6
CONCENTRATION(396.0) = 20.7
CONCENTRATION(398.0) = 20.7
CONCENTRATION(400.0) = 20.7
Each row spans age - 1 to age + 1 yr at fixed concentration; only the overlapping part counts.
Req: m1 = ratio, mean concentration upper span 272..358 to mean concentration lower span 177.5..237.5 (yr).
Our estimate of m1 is 0.9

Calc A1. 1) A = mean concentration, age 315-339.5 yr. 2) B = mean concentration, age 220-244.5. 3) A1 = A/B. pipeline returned 0.81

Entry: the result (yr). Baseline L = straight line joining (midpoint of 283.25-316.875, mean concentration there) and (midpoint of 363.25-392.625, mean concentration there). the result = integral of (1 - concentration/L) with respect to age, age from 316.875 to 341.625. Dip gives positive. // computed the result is 5.8 yr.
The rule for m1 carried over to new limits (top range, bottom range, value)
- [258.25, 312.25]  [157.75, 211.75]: 1.05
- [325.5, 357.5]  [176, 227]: 0.70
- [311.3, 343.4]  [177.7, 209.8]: 0.80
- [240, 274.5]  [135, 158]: 1.08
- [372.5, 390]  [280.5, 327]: 1.05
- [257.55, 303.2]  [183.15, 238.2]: 1.06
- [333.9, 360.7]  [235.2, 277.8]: 0.66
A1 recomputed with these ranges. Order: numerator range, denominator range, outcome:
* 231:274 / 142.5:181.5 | 1.06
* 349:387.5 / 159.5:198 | 0.97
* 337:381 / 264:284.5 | 0.80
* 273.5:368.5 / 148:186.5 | 0.89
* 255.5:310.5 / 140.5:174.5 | 1.05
